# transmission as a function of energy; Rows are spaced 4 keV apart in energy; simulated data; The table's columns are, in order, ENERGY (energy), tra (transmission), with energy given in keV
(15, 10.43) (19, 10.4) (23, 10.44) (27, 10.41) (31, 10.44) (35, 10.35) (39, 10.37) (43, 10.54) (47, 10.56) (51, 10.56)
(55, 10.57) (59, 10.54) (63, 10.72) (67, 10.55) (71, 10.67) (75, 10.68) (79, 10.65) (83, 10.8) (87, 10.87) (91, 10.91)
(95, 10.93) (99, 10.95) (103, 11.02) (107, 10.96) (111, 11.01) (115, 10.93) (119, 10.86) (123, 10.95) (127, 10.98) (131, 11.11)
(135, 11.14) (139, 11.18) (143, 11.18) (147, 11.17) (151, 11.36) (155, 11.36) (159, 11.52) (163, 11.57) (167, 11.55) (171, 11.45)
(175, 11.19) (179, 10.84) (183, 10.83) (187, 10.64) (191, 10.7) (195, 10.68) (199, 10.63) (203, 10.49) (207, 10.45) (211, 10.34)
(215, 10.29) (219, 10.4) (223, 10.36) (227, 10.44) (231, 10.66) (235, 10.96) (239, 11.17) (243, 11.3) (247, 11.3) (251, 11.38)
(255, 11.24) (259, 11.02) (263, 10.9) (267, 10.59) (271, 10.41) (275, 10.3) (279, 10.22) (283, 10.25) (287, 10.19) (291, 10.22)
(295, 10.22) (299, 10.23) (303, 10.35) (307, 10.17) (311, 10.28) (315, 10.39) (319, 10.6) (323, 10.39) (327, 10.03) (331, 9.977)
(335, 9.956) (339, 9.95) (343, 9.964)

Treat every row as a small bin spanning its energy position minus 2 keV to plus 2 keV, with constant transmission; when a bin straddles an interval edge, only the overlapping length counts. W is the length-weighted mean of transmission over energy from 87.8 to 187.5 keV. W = 11.1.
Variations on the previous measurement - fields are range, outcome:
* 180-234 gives 10.5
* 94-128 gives 11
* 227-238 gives 10.8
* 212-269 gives 10.8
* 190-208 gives 10.6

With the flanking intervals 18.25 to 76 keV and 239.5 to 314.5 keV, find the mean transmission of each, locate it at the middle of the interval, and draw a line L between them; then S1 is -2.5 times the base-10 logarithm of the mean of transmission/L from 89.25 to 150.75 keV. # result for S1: -0.05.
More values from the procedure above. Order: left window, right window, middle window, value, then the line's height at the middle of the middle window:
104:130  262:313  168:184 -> -0.04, 10.7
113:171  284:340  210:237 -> 0.02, 10.7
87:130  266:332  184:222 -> 0.01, 10.6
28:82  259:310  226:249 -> -0.06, 10.4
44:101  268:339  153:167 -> -0.09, 10.5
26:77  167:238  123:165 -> -0.06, 10.6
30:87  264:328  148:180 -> -0.09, 10.5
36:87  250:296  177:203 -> -0.01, 10.6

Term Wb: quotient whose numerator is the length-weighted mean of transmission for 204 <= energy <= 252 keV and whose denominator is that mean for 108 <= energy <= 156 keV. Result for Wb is 1.0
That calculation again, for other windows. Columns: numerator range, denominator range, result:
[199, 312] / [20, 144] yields 0.98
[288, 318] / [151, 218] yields 0.94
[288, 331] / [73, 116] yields 0.94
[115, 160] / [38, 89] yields 1.05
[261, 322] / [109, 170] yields 0.92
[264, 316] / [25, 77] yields 0.98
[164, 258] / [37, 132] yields 1.01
